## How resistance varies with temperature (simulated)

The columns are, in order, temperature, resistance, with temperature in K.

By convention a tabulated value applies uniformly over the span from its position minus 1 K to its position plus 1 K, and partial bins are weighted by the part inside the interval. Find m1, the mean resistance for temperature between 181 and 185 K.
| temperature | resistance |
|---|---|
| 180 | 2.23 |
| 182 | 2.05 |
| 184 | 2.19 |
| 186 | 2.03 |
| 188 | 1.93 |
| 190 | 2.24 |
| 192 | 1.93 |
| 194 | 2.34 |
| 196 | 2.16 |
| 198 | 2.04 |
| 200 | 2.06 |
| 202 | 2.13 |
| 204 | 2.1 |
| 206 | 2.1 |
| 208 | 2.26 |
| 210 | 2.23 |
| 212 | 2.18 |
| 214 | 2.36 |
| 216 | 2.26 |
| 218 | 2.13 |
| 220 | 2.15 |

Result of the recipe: 2.12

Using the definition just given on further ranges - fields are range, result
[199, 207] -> 2.1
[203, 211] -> 2.17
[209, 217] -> 2.26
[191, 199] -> 2.12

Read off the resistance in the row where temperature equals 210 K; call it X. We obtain 2.23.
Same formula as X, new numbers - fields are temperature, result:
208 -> 2.26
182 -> 2.05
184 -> 2.19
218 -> 2.13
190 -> 2.24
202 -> 2.13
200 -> 2.06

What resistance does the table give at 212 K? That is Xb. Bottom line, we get 2.18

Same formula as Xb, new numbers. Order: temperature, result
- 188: 1.93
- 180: 2.23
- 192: 1.93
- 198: 2.04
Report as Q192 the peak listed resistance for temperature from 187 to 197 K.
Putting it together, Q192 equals 2.34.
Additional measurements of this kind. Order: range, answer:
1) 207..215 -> 2.36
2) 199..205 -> 2.13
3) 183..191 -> 2.24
